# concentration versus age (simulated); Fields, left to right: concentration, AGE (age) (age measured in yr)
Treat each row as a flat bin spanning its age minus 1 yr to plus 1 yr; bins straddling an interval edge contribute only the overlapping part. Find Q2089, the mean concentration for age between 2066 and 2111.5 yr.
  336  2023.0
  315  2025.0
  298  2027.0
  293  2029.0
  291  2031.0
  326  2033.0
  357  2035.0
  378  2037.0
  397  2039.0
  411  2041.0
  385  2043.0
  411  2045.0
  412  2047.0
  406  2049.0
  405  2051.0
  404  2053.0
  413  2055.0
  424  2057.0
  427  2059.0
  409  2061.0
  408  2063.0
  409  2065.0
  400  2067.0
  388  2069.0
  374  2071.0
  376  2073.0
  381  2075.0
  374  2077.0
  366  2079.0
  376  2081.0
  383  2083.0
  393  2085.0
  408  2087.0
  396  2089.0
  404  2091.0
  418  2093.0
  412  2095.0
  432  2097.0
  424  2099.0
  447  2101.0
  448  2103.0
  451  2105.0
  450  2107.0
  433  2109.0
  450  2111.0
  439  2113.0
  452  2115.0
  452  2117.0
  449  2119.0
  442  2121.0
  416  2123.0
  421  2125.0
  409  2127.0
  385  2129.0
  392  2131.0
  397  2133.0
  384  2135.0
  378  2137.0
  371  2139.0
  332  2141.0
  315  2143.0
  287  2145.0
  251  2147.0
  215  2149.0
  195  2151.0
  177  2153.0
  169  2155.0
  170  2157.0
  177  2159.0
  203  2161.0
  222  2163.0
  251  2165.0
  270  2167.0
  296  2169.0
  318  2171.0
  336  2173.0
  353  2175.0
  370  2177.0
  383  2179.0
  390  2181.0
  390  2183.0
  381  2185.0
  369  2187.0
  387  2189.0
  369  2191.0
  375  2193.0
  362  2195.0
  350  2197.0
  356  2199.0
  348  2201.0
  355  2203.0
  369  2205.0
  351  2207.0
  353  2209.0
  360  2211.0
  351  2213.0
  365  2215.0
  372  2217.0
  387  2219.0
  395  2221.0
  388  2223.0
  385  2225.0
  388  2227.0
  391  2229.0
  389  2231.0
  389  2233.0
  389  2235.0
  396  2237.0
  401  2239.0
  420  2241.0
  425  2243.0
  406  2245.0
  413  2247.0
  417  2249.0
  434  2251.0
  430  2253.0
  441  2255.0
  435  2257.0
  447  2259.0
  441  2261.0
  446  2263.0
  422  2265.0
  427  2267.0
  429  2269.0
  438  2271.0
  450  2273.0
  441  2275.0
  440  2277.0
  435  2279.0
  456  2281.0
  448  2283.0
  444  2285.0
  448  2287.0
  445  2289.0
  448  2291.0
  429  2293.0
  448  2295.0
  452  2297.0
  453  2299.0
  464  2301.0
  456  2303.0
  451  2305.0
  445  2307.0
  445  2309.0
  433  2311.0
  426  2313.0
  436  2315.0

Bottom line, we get 408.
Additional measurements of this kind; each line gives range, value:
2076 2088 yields 383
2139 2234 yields 327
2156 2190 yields 310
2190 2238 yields 372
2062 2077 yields 390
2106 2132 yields 430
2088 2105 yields 424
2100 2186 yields 347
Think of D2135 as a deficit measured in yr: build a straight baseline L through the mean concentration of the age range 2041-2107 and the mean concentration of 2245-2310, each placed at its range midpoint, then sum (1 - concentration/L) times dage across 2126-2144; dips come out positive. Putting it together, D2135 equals 1.8 yr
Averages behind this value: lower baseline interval 406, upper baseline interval 441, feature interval 374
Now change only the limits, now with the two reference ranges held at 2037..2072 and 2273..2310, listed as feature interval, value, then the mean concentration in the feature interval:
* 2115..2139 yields 0.3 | 411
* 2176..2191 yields 1.6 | 381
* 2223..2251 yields 2.3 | 401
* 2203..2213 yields 1.7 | 357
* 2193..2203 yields 1.7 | 356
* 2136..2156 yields 7.2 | 269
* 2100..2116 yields -1.3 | 446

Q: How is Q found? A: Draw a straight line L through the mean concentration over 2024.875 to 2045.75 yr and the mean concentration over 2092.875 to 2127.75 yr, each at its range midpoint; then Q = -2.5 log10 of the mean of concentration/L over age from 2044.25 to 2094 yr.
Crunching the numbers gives -0.03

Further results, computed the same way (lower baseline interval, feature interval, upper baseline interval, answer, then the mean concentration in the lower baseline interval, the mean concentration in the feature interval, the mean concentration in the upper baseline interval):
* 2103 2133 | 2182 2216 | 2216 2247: 0.12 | 431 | 364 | 395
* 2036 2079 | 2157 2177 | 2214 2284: 0.45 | 399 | 270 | 416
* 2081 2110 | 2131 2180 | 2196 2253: 0.37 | 420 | 286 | 384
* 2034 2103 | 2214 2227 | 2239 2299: 0.12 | 401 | 382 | 436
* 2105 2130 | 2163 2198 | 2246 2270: 0.24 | 434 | 346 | 432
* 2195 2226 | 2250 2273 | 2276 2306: -0.05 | 366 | 436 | 448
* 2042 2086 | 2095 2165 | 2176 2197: 0.10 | 397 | 353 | 376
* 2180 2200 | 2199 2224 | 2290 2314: 0.06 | 373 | 366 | 446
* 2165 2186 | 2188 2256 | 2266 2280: 0.01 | 344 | 386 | 437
